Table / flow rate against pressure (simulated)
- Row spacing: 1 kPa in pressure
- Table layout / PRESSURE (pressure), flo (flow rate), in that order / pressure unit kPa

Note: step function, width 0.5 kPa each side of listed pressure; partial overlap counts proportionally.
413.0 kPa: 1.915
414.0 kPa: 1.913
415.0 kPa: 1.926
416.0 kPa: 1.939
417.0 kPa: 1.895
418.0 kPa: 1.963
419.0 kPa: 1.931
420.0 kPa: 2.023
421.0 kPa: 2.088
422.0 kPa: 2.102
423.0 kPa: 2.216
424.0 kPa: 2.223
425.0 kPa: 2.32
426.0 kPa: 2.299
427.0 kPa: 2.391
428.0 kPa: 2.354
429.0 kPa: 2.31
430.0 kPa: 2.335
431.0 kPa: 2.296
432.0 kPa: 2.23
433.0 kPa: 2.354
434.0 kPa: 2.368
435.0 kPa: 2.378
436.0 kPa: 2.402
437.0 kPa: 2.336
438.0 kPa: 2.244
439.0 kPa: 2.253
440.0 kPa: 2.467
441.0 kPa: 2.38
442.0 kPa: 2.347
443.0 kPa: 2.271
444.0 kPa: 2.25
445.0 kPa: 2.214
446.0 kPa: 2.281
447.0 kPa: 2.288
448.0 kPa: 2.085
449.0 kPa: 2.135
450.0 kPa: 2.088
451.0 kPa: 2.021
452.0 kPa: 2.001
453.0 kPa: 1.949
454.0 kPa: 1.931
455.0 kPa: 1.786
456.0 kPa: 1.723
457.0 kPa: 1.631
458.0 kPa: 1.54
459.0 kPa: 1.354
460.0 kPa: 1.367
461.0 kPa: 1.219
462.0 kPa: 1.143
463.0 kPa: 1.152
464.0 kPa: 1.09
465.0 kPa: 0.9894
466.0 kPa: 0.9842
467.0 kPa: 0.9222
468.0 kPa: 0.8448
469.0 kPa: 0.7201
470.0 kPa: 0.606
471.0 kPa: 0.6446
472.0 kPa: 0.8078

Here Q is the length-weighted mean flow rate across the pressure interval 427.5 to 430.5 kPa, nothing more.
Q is 2.33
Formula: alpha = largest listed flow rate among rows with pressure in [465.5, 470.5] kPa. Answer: 0.9842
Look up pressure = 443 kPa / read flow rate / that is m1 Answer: 2.271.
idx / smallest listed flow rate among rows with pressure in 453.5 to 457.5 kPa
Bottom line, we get 1.631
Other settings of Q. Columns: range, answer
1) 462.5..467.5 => 1.03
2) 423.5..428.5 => 2.32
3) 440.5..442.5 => 2.36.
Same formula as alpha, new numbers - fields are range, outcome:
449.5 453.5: 2.088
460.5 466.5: 1.219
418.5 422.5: 2.102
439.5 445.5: 2.467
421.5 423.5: 2.216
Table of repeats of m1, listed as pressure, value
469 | 0.7201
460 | 1.367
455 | 1.786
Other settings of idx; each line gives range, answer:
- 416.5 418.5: 1.895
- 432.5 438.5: 2.244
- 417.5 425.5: 1.931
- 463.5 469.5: 0.7201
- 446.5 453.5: 1.949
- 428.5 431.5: 2.296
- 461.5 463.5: 1.143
